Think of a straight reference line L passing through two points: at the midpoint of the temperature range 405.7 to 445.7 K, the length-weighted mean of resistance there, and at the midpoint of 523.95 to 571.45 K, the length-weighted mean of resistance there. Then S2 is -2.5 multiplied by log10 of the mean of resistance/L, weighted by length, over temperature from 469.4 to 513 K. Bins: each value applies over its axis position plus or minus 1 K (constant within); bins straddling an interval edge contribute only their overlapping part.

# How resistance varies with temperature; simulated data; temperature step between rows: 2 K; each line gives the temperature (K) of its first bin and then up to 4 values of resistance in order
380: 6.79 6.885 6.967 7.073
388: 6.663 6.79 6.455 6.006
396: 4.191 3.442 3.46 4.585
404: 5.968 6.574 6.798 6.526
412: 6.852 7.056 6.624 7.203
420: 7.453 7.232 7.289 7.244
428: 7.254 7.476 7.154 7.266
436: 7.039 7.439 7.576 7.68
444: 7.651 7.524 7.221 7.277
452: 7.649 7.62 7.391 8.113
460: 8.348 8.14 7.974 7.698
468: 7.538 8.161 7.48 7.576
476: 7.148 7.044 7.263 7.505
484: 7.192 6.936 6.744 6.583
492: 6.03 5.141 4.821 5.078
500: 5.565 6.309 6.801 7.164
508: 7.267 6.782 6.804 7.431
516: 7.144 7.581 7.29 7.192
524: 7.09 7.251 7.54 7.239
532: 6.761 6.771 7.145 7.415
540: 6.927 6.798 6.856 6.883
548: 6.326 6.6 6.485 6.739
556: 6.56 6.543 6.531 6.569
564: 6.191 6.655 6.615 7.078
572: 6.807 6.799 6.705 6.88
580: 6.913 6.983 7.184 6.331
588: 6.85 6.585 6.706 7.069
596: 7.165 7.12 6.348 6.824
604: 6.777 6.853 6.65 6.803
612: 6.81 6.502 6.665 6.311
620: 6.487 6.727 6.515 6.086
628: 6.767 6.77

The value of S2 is 0.05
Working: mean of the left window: 7.19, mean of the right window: 6.81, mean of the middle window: 6.69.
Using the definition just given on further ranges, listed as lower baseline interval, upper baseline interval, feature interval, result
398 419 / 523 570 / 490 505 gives 0.141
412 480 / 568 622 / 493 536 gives 0.065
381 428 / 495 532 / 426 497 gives -0.110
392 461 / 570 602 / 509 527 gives -0.053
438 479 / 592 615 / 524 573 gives 0.049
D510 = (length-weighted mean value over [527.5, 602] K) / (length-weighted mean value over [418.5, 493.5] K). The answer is 0.92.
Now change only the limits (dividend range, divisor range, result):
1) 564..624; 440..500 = 0.94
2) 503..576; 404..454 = 0.96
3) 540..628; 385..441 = 1.03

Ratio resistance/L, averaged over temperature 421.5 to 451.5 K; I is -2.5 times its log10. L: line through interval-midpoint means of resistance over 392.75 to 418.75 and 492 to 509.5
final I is -0.25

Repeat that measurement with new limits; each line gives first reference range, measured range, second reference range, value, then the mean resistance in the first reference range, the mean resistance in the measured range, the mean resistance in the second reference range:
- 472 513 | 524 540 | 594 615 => -0.073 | 6.61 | 7.14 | 6.8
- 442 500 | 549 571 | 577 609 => 0.051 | 7.15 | 6.6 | 6.83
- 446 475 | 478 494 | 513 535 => 0.110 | 7.72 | 6.79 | 7.21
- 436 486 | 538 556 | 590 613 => 0.059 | 7.57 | 6.73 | 6.82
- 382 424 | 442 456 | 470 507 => -0.164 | 6.24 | 7.5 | 6.62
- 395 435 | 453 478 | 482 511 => -0.212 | 6.38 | 7.74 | 6.36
